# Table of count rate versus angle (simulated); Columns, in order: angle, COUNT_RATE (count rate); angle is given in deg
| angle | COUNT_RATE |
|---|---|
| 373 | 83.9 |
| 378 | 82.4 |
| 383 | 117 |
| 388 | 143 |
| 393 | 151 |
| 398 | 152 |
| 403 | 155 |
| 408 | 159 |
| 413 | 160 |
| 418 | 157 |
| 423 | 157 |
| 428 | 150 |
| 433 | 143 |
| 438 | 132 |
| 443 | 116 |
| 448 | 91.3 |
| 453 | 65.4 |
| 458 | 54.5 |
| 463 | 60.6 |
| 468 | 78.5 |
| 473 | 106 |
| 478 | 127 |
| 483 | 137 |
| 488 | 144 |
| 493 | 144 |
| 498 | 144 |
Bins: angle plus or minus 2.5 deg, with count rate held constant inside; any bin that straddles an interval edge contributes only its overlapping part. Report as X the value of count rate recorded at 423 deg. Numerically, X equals 157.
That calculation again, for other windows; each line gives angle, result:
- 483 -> 137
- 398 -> 152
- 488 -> 144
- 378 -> 82.4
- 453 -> 65.4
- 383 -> 117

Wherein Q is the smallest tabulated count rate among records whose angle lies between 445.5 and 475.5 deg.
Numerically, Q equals 54.5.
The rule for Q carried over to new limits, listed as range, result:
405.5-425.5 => 157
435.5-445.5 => 116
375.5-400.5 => 82.4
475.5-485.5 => 127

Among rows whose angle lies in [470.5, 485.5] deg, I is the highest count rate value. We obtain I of 137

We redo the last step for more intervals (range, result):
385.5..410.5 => 159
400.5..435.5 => 160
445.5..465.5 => 91.3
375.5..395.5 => 151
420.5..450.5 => 157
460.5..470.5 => 78.5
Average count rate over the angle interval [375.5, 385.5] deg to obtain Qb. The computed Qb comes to 99.7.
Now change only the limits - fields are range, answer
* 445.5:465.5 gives 68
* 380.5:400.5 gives 141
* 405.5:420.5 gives 159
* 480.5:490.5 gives 140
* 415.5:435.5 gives 152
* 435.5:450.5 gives 113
